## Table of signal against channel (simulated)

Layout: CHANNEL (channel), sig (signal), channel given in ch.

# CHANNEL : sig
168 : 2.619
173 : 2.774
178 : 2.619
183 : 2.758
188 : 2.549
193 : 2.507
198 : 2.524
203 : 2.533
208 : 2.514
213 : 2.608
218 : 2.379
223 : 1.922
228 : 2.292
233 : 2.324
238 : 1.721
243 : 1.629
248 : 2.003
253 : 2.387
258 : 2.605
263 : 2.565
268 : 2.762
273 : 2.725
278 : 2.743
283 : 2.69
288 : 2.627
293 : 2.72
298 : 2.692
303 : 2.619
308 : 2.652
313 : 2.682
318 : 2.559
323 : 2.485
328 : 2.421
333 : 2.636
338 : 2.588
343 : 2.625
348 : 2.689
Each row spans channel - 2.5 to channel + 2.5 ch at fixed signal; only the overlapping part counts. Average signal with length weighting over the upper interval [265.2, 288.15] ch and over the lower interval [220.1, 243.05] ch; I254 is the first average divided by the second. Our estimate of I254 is 1.3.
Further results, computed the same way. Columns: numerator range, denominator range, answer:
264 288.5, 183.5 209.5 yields 1.06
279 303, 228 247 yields 1.37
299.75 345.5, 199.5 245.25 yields 1.16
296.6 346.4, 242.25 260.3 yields 1.18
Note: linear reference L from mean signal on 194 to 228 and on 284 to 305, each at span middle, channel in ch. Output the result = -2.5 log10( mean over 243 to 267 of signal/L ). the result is 0.10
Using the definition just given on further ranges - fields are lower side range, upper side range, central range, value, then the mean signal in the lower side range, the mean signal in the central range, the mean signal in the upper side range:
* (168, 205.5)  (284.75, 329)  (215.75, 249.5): 0.27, 2.61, 2.04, 2.61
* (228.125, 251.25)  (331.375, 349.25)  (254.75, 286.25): -0.22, 1.97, 2.67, 2.63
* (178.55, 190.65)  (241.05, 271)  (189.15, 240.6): 0.08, 2.65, 2.34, 2.34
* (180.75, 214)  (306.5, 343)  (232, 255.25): 0.28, 2.57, 1.99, 2.58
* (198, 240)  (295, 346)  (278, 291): -0.08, 2.31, 2.68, 2.6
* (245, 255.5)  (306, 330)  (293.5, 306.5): -0.09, 2.17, 2.67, 2.56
